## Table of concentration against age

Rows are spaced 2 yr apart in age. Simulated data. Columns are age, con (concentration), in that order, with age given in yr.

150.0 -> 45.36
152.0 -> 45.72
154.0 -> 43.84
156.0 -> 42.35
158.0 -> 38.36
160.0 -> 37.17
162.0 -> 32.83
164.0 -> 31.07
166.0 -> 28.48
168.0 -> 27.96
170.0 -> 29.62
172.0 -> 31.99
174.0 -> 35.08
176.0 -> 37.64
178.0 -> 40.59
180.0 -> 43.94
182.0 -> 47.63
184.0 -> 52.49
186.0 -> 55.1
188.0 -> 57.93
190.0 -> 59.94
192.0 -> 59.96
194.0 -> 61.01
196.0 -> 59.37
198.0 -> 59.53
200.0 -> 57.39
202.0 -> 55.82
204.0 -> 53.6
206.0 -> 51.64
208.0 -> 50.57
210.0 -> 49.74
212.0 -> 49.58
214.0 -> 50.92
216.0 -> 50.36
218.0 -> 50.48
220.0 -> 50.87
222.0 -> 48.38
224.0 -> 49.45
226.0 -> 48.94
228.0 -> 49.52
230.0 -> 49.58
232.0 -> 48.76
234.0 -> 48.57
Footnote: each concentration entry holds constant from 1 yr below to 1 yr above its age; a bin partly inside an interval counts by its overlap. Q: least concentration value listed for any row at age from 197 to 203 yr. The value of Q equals 55.82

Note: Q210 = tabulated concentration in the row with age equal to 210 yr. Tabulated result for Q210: 49.74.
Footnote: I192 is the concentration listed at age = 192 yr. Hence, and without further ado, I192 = 59.96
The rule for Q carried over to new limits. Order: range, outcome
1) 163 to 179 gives 27.96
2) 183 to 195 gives 52.49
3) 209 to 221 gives 49.58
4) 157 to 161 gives 37.17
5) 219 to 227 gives 48.38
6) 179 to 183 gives 43.94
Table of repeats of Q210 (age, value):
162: 32.83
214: 50.92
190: 59.94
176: 37.64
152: 45.72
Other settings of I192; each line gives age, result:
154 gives 43.84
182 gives 47.63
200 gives 57.39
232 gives 48.76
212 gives 49.58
